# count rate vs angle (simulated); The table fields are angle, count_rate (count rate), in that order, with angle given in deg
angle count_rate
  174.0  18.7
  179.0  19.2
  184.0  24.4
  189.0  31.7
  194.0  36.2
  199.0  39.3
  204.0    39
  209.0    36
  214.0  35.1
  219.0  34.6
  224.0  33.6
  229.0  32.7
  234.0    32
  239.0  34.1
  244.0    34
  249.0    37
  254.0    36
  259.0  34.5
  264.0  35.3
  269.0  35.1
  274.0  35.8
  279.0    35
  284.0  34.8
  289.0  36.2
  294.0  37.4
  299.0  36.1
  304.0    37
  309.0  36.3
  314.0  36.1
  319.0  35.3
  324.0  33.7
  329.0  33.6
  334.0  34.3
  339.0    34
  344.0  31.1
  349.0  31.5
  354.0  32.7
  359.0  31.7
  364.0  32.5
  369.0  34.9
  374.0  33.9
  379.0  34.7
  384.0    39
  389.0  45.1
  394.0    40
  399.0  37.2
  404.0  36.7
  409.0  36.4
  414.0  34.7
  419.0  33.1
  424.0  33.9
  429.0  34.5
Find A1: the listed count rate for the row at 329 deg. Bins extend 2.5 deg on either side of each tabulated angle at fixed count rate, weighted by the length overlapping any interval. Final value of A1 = 33.6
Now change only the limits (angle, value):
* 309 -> 36.3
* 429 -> 34.5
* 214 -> 35.1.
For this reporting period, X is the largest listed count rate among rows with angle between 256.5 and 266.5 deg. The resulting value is 35.3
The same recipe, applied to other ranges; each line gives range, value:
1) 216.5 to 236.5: 34.6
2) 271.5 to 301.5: 37.4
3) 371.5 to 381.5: 34.7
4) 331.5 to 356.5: 34.3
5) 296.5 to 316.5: 37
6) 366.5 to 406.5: 45.1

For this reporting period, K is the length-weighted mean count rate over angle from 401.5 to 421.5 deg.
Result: 35.2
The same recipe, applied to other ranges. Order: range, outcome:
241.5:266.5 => 35.4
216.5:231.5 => 33.6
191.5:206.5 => 38.2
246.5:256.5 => 36.5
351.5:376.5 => 33.1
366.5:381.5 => 34.5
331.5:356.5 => 32.7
